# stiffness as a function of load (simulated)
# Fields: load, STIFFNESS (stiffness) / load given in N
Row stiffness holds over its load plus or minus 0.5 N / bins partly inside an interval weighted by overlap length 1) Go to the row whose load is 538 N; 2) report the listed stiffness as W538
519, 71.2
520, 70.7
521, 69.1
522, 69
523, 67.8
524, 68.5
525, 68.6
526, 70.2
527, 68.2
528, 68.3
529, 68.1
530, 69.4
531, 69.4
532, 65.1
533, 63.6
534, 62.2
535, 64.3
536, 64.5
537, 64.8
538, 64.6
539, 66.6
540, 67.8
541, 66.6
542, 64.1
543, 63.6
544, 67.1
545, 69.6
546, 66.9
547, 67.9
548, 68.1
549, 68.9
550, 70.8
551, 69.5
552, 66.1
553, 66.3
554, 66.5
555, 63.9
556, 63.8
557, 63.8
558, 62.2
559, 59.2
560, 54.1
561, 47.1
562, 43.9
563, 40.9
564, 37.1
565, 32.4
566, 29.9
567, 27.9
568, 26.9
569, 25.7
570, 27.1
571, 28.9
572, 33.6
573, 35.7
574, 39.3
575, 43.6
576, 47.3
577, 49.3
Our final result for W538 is 64.6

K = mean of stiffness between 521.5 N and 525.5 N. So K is 68.5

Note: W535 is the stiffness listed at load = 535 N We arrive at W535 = 64.3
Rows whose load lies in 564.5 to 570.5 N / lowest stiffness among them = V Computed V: 25.7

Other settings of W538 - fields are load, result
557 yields 63.8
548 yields 68.1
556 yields 63.8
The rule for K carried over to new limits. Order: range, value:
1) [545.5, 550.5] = 68.5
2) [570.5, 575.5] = 36.2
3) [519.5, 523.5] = 69.2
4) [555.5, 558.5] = 63.3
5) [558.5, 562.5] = 51.1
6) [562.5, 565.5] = 36.8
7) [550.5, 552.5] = 67.8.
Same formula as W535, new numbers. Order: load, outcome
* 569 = 25.7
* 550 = 70.8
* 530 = 69.4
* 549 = 68.9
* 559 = 59.2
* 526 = 70.2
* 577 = 49.3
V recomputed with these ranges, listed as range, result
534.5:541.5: 64.3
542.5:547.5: 63.6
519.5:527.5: 67.8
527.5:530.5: 68.1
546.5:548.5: 67.9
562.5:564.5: 37.1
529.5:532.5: 65.1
